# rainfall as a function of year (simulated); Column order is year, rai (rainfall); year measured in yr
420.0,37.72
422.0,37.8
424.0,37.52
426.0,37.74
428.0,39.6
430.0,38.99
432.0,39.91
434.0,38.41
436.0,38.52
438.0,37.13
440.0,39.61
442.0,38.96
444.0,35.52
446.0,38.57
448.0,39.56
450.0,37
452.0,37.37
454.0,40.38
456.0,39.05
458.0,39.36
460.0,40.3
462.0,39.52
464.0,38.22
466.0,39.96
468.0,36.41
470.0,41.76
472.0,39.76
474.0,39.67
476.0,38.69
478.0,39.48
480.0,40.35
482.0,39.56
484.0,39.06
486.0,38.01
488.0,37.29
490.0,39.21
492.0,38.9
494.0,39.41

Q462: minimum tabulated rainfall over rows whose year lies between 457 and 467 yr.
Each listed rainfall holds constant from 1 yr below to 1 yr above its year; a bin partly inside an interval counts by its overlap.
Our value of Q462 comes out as 38.22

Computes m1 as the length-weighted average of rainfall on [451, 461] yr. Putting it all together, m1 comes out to 39.3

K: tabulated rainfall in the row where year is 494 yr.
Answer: 39.41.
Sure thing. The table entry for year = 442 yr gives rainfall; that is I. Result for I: 38.96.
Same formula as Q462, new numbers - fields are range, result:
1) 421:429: 37.52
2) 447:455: 37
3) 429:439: 37.13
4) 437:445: 35.52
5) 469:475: 39.67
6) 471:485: 38.69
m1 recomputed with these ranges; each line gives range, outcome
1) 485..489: 37.6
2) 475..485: 39.4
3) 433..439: 38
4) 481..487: 38.9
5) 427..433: 39.5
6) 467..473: 39.3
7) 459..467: 39.5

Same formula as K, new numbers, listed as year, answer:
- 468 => 36.41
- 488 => 37.29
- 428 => 39.6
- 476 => 38.69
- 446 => 38.57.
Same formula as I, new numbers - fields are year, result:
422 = 37.8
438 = 37.13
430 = 38.99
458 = 39.36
